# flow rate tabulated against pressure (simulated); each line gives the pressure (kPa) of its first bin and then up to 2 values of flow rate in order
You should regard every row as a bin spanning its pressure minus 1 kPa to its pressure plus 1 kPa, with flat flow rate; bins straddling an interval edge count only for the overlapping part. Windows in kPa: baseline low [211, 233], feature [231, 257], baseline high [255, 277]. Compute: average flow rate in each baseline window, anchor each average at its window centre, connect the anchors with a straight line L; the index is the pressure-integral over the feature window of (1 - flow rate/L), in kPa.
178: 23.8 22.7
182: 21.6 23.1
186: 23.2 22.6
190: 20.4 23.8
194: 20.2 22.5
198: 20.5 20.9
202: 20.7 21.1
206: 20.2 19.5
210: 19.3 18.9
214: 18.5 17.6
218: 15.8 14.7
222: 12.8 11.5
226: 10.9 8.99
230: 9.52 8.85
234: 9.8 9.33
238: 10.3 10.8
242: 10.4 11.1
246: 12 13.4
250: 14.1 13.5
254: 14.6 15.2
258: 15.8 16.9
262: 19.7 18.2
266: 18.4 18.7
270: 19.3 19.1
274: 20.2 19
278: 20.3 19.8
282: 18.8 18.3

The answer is 6.8 kPa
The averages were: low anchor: 13.5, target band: 11.8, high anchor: 18.2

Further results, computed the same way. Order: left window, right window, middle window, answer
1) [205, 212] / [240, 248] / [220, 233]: 3.99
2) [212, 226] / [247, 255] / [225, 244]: 5.99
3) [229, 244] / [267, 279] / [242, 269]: -0.66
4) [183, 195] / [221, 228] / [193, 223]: -4.74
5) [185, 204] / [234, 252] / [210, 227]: 1.42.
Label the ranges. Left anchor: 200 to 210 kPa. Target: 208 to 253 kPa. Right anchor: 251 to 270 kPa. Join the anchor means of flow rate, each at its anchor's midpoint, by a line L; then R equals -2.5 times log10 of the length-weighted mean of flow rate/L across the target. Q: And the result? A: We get 0.41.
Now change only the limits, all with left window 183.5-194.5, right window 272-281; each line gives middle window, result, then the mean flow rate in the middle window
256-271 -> 0.124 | 17.9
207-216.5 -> 0.150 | 18.8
